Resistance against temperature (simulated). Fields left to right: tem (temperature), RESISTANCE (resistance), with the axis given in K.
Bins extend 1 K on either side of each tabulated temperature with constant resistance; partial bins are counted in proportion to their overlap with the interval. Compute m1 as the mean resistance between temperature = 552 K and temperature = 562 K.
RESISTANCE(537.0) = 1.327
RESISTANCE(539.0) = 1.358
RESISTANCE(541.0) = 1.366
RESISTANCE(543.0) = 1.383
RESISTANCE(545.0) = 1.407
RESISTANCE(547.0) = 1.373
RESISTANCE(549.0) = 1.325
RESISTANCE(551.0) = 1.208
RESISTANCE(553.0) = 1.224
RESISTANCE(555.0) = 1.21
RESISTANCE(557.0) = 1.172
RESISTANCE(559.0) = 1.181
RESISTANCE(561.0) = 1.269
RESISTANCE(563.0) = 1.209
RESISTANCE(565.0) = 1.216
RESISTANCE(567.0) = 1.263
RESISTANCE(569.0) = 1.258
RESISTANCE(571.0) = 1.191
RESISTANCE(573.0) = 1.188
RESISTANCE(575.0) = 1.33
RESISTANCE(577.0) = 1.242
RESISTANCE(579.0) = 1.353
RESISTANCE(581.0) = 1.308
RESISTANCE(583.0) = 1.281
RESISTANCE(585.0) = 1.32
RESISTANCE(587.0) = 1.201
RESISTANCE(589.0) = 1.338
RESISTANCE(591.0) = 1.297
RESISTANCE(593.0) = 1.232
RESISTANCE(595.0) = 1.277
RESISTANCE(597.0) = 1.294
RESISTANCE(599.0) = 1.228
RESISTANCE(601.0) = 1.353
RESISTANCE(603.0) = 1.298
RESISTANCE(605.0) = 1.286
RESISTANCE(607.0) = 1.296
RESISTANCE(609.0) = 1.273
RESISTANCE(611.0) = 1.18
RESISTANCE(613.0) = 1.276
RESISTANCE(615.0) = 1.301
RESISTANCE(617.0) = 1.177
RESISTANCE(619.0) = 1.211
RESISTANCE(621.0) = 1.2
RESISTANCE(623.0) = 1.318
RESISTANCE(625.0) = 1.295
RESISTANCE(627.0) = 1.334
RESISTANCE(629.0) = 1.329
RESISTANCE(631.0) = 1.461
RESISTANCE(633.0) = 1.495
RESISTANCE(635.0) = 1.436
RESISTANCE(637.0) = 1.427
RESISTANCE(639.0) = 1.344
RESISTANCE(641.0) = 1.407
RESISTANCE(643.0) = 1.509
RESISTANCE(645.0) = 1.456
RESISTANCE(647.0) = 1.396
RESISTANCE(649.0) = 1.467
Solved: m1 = 1.21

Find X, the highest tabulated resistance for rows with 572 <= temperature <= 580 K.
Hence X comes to 1.353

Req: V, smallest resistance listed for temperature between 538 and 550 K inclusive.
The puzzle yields 1.325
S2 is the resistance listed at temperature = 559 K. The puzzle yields 1.181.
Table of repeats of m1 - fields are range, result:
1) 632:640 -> 1.43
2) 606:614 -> 1.26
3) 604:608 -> 1.29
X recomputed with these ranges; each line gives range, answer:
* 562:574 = 1.263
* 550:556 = 1.224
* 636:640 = 1.427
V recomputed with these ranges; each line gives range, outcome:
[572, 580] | 1.188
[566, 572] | 1.191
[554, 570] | 1.172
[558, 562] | 1.181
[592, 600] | 1.228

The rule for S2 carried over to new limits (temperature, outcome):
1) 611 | 1.18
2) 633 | 1.495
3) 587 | 1.201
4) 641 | 1.407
